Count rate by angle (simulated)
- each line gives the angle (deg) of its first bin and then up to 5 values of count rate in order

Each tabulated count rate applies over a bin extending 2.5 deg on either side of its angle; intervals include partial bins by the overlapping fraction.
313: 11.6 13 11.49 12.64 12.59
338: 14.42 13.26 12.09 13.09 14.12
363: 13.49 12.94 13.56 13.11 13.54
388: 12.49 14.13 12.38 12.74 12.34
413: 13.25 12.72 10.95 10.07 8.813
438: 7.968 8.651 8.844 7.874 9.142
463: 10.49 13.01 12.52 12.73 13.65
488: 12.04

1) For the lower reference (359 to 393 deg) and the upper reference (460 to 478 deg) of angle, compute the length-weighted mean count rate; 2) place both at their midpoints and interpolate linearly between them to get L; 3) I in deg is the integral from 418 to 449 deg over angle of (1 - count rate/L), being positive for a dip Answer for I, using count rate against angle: 7.4 deg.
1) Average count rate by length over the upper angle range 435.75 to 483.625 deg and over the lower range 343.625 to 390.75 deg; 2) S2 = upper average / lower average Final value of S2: 0.8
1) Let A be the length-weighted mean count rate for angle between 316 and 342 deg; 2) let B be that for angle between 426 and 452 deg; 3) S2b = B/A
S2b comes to 0.68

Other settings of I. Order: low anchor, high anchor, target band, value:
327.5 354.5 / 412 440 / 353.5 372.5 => -1.7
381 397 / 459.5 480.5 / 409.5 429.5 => 1.5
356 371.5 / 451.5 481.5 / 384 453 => 6.7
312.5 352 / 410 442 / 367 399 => -4.6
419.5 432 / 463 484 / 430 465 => 8.1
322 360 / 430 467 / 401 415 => -3.0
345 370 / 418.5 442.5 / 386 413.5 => -4.3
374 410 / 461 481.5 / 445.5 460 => 4.5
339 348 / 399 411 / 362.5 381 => -0.6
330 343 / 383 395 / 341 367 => 0.4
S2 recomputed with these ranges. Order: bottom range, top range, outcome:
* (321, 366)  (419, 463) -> 0.71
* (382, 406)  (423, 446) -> 0.70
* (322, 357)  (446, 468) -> 0.74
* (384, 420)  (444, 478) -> 0.81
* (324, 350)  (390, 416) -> 1.00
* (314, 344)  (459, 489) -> 0.96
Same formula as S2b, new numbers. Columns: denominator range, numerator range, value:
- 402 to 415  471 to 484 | 1.01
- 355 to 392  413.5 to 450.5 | 0.74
